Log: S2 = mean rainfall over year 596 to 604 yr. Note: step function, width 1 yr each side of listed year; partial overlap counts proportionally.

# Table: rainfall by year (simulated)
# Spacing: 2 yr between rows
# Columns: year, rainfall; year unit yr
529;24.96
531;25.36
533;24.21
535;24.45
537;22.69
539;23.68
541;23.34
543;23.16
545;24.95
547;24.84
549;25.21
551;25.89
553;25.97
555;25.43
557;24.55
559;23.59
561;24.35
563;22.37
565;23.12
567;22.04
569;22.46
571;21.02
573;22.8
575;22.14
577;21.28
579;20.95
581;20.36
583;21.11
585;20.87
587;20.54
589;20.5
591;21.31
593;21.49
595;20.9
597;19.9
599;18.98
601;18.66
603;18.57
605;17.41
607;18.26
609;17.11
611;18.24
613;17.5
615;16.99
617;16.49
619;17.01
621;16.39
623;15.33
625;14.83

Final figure 19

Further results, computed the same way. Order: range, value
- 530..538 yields 24.2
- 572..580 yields 21.8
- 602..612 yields 17.9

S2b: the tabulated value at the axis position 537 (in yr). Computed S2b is 22.69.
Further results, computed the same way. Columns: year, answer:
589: 20.5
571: 21.02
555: 25.43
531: 25.36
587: 20.54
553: 25.97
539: 23.68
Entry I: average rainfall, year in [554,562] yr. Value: 24.5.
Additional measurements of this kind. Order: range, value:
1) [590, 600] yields 20.5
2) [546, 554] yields 25.5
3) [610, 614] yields 17.9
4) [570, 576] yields 22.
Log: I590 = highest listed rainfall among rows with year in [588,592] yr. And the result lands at 21.31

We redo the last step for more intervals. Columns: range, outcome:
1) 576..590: 21.28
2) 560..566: 24.35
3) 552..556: 25.97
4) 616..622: 17.01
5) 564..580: 23.12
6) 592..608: 21.49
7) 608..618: 18.24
